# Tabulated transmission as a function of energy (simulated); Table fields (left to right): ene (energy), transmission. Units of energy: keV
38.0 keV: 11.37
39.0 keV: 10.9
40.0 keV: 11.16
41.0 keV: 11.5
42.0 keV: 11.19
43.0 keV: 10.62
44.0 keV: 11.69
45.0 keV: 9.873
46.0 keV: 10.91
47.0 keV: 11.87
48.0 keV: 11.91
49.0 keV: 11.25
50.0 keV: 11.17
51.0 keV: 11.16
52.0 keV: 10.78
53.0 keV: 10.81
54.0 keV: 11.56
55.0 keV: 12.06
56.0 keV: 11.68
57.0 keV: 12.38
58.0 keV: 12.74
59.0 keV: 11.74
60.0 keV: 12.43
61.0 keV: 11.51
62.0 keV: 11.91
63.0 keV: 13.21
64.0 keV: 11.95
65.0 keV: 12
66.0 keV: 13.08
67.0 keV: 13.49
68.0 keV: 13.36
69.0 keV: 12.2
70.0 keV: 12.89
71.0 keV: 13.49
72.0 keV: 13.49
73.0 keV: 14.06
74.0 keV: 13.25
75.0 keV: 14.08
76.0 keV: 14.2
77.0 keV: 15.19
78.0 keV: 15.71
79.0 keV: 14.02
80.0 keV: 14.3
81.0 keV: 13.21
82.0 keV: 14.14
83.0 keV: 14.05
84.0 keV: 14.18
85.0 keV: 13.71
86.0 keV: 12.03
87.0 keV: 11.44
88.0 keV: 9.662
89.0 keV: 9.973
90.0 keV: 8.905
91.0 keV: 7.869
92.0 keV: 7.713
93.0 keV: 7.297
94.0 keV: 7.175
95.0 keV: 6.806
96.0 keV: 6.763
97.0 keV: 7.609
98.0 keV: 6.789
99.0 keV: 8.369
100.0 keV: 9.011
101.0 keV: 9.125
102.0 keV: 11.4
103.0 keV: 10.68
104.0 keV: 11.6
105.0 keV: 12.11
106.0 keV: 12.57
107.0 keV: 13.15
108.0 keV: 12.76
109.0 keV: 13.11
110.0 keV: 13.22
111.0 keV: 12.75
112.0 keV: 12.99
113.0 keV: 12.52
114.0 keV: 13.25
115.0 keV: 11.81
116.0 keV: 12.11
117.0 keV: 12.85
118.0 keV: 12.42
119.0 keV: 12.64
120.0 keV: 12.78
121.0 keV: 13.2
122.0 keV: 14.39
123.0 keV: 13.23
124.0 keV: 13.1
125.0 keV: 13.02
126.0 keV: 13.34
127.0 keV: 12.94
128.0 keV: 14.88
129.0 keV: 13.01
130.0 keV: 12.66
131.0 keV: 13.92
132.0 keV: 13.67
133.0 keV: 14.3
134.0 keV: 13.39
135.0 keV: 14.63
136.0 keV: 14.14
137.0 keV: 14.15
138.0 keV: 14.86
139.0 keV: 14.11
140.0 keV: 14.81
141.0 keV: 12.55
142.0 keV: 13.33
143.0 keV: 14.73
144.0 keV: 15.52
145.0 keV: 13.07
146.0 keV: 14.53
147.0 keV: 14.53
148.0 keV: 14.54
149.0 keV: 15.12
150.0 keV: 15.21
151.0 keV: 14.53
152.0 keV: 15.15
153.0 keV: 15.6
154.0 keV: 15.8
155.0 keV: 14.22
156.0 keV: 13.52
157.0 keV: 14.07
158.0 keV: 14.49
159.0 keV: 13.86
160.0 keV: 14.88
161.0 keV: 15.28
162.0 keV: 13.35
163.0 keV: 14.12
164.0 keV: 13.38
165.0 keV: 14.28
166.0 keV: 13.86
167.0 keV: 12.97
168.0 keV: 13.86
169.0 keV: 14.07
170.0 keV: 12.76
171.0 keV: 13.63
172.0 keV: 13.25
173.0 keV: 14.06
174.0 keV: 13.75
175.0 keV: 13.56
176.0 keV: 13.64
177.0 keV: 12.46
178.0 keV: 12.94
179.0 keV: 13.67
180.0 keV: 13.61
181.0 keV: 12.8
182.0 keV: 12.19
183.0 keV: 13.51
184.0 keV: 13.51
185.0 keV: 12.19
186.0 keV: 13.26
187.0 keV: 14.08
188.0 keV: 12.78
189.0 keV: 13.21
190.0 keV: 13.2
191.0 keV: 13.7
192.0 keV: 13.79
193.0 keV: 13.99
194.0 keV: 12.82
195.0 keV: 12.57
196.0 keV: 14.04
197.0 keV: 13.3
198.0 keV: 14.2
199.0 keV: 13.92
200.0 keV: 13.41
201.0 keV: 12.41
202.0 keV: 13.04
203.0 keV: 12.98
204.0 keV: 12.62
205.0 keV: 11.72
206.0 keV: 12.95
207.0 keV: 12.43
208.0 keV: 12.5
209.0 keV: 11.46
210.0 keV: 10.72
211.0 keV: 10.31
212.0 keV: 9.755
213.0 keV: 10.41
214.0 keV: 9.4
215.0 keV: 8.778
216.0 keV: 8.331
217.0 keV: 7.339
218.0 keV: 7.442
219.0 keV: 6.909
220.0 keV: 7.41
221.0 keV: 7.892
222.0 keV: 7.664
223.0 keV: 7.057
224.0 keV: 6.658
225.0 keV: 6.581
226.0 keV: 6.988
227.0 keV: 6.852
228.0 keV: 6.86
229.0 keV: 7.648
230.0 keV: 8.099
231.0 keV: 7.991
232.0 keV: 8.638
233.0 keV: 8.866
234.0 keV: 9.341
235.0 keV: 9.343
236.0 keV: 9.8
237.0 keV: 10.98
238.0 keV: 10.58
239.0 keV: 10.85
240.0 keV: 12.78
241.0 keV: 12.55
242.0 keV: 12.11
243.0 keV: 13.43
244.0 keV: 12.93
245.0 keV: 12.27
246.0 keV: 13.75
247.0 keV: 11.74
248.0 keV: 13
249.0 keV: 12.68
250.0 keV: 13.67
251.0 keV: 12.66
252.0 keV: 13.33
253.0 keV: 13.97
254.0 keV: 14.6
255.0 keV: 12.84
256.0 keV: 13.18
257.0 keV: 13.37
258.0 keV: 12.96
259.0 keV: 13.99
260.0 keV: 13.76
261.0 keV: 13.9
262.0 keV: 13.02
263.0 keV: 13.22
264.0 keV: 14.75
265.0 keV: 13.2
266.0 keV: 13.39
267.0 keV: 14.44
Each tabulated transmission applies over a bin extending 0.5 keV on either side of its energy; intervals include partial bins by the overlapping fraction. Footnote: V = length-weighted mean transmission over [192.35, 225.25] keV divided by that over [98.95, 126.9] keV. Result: 0.9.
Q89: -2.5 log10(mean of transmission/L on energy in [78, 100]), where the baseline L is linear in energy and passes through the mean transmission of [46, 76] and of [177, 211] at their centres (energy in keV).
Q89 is 0.20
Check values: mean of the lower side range 12.3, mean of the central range 10.4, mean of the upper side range 13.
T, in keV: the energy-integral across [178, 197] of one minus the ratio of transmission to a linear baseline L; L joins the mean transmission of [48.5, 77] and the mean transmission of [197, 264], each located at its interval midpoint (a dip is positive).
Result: -3.1 keV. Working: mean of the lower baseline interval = 12.5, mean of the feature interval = 13.3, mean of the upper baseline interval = 11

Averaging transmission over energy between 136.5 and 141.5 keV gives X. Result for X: 14.1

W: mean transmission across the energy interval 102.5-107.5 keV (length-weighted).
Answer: 12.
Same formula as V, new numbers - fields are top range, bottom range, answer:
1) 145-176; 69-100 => 1.25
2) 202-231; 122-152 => 0.65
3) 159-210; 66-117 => 1.13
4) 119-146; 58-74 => 1.08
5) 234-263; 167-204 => 0.95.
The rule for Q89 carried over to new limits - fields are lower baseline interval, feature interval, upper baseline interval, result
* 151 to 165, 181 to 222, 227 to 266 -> 0.13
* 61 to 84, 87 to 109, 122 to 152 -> 0.39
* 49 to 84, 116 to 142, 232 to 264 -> -0.07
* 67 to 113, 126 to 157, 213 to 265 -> -0.25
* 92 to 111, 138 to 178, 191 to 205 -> -0.19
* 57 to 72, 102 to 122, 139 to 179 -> 0.06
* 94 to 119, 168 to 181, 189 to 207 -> -0.07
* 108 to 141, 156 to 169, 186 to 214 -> -0.08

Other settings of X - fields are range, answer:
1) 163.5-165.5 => 13.8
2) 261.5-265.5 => 13.5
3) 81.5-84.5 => 14.1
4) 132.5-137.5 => 14.1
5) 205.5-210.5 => 12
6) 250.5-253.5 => 13.3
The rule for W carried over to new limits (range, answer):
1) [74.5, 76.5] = 14.1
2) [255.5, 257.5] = 13.3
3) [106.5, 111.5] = 13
